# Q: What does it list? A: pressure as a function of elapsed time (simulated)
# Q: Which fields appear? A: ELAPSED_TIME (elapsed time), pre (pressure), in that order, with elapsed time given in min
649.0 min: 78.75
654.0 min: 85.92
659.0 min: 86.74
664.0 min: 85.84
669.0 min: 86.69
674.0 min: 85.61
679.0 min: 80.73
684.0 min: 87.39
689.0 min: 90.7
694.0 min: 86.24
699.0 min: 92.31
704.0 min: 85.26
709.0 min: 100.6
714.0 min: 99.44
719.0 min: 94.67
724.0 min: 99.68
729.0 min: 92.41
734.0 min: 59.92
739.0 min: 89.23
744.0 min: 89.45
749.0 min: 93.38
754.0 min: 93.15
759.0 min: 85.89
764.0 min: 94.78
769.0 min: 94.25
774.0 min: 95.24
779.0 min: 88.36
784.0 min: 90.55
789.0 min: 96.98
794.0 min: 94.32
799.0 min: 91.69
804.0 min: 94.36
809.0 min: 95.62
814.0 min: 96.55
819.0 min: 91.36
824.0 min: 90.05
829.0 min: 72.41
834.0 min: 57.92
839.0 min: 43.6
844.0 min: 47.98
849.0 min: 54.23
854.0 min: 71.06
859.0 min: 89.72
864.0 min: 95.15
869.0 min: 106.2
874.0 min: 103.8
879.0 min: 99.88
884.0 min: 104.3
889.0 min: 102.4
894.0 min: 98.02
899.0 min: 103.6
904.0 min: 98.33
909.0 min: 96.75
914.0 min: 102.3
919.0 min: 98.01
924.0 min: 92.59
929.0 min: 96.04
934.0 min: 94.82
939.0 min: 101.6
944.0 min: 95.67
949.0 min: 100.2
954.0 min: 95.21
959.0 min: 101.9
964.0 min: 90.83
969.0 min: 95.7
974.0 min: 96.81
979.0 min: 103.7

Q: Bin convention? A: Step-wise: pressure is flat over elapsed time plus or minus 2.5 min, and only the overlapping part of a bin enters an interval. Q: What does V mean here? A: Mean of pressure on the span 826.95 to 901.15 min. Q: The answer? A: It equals 83.3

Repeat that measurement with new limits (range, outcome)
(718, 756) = 88.7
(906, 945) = 97.3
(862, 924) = 100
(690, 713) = 91.6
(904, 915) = 98.9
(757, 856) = 82.4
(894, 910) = 99.6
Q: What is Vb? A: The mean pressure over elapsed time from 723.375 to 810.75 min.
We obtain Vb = 90.8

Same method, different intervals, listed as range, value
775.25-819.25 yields 93.5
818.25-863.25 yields 68.9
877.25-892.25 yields 102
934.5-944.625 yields 98.4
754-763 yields 89.4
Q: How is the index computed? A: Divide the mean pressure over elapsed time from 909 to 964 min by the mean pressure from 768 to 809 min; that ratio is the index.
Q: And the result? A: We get 1.0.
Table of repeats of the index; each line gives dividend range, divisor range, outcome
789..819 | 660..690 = 1.10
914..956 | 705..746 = 1.07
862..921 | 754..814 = 1.08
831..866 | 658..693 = 0.76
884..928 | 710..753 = 1.10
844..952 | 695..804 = 1.03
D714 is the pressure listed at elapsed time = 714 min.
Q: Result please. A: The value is 99.44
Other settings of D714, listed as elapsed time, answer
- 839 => 43.6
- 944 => 95.67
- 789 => 96.98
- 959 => 101.9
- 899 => 103.6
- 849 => 54.23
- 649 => 78.75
